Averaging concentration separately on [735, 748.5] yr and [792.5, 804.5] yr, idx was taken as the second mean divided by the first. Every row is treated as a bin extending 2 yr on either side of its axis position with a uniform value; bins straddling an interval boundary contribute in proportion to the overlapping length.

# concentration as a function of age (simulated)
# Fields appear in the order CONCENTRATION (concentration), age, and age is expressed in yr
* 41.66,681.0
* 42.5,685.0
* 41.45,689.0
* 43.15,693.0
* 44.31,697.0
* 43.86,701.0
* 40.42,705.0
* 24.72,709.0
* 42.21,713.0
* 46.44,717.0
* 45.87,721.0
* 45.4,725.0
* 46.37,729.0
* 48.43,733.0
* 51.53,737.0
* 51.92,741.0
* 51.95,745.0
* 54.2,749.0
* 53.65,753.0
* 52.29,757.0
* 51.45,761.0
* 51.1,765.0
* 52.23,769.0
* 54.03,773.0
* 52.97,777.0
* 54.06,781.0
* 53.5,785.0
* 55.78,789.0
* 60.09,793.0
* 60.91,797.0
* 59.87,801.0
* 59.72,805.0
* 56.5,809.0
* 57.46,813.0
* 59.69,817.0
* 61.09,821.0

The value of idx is 1.2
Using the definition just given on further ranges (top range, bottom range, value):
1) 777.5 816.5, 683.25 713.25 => 1.43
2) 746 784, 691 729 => 1.26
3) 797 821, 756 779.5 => 1.13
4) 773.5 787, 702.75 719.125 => 1.39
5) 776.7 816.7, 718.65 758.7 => 1.14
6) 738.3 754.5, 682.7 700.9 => 1.23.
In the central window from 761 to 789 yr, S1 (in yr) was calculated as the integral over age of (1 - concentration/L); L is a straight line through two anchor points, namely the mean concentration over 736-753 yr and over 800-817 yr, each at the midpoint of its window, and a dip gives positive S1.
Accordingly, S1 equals 1.17 yr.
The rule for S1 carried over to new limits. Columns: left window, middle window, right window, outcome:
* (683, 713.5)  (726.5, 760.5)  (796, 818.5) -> -2.3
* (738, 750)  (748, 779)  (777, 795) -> 0.7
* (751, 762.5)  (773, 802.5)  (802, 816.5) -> -0.3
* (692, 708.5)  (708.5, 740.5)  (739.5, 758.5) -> 1.4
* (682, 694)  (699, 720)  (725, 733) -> 2.2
